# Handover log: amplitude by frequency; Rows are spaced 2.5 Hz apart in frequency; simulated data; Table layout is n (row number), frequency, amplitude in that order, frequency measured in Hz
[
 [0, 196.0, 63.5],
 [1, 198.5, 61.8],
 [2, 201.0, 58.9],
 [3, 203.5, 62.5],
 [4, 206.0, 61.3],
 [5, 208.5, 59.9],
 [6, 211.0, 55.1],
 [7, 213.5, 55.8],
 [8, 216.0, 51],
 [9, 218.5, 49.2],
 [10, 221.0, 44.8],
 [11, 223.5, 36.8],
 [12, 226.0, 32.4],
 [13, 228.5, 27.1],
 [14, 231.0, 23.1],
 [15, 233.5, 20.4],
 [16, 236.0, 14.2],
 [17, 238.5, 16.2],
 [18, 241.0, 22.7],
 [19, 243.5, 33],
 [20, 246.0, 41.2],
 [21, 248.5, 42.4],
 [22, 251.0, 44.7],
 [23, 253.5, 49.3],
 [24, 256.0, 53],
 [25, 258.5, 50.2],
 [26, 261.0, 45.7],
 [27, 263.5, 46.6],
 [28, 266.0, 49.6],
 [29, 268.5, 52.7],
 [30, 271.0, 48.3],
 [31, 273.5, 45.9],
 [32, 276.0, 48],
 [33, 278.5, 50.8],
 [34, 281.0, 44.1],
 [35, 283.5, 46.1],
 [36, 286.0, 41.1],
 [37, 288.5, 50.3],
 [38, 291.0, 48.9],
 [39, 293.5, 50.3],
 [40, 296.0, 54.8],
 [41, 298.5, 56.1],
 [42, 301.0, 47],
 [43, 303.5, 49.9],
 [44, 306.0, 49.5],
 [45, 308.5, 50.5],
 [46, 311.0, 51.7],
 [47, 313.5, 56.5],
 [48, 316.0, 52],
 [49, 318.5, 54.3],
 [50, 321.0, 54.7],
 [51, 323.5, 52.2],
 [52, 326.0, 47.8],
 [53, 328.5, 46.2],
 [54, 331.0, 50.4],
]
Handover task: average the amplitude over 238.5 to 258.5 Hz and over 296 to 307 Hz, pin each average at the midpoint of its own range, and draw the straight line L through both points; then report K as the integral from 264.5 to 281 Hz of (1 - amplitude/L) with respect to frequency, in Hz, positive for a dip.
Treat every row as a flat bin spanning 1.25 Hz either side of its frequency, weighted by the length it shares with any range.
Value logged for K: -1.4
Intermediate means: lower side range 39.9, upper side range 51.1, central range 48.8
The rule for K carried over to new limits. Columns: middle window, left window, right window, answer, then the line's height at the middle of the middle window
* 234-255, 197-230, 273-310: 7.2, 49.8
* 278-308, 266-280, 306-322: 1.1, 51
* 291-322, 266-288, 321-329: -2.0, 48.9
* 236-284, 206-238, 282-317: 2.3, 44.8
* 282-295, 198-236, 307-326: 0.8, 50.6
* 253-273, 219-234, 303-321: -4.2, 40.8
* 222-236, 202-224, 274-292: 6.7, 52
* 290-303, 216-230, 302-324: -0.4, 49.9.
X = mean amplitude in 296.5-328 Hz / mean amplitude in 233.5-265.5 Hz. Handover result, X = 1.4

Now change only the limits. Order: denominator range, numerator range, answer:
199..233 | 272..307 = 1.03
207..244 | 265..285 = 1.32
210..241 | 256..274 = 1.40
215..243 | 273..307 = 1.60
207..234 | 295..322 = 1.24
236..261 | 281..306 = 1.28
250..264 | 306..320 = 1.09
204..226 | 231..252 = 0.56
